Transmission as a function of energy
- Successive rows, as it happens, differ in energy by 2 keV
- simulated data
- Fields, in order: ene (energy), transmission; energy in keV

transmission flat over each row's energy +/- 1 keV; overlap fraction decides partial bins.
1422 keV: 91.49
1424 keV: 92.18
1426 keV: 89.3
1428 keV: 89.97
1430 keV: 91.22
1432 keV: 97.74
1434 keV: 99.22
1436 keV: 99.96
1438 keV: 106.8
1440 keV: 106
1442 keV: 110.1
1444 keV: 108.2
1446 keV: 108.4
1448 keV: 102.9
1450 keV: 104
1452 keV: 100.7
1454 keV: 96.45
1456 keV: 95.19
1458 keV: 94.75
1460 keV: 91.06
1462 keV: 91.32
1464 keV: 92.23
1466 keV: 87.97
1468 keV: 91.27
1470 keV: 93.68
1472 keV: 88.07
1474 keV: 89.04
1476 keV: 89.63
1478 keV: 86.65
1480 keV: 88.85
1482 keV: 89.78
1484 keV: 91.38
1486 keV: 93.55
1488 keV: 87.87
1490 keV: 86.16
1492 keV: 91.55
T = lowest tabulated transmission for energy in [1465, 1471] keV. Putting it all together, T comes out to 87.97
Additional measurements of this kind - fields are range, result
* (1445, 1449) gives 102.9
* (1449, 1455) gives 96.45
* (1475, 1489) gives 86.65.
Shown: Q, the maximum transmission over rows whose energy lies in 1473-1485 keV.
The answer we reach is 91.38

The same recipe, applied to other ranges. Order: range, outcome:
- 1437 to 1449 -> 110.1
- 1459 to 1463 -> 91.32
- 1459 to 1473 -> 93.68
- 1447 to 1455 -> 104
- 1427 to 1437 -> 99.96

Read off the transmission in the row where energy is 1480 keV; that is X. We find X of 88.85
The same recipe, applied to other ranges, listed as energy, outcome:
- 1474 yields 89.04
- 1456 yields 95.19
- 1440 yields 106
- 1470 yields 93.68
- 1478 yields 86.65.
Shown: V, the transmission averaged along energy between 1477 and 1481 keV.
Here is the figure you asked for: 87.8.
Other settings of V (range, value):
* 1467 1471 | 92.5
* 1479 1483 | 89.3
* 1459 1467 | 90.6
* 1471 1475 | 88.6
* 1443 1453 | 105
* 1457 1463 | 92.4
